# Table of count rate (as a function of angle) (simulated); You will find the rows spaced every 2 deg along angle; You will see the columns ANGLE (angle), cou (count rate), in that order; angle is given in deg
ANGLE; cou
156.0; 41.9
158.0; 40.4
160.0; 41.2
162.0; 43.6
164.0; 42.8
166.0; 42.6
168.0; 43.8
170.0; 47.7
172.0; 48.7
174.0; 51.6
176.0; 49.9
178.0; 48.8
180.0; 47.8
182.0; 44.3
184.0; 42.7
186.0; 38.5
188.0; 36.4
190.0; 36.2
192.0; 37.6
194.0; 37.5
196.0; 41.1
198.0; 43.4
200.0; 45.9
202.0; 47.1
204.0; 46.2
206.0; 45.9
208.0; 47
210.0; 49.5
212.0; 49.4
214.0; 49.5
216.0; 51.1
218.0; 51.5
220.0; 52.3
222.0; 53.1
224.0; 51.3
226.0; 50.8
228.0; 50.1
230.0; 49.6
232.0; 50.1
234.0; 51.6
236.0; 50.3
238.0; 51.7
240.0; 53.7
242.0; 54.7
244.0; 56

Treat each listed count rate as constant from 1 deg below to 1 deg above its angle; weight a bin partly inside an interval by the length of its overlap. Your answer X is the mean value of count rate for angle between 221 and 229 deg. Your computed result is 51.3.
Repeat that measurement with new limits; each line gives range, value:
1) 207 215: 48.9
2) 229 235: 50.4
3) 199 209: 46.4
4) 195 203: 44.4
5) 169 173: 48.2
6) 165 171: 44.7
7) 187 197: 37.8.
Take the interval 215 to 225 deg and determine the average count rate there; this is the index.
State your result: 51.9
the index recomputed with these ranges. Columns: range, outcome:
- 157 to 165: 42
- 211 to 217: 50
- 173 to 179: 50.1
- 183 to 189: 39.2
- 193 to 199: 40.7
